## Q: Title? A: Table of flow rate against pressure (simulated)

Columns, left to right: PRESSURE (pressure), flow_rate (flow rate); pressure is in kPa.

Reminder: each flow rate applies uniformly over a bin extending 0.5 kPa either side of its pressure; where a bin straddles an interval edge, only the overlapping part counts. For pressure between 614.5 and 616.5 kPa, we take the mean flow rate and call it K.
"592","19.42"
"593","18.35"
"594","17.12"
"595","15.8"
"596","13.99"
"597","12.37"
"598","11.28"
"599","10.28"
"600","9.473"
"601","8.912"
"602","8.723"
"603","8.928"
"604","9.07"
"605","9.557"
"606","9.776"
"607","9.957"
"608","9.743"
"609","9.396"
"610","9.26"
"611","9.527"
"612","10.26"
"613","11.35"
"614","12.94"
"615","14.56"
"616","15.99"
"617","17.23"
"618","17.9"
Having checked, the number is 15.3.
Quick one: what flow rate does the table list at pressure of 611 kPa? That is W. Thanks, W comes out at 9.527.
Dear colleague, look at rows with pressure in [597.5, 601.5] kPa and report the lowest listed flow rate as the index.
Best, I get 8.912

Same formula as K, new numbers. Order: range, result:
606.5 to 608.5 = 9.85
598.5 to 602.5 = 9.35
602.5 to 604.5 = 9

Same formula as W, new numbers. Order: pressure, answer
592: 19.42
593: 18.35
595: 15.8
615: 14.56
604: 9.07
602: 8.723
